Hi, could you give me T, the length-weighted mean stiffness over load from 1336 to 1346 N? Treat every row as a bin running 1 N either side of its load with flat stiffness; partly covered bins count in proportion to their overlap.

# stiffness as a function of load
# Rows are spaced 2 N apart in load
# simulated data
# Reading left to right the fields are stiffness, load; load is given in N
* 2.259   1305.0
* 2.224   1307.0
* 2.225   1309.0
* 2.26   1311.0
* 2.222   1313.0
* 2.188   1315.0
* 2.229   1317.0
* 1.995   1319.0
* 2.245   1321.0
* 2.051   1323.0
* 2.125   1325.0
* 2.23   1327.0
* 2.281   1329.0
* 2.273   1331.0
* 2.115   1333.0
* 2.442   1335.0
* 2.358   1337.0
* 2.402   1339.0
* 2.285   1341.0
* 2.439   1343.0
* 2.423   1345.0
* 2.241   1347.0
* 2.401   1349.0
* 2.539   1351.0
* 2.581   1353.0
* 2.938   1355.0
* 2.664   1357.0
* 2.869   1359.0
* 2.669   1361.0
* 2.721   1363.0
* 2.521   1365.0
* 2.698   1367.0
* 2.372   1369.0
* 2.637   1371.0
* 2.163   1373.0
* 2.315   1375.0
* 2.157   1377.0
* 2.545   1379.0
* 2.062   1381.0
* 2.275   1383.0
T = 2.38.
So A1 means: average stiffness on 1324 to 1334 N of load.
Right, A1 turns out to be 2.2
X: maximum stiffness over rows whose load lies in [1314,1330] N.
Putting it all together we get 2.281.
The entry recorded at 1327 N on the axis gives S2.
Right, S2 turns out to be 2.23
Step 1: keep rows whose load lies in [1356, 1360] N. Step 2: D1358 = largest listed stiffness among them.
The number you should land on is 2.869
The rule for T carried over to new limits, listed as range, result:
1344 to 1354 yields 2.44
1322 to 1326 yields 2.09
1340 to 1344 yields 2.36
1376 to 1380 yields 2.35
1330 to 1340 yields 2.32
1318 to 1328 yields 2.13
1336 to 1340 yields 2.38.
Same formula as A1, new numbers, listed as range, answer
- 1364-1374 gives 2.48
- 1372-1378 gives 2.21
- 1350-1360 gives 2.72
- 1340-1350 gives 2.36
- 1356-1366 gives 2.69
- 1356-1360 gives 2.77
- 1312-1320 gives 2.16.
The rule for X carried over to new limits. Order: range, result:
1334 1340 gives 2.442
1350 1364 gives 2.938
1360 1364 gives 2.721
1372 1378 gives 2.315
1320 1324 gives 2.245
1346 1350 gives 2.401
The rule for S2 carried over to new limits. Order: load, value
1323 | 2.051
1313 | 2.222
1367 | 2.698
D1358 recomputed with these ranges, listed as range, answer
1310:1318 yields 2.26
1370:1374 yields 2.637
